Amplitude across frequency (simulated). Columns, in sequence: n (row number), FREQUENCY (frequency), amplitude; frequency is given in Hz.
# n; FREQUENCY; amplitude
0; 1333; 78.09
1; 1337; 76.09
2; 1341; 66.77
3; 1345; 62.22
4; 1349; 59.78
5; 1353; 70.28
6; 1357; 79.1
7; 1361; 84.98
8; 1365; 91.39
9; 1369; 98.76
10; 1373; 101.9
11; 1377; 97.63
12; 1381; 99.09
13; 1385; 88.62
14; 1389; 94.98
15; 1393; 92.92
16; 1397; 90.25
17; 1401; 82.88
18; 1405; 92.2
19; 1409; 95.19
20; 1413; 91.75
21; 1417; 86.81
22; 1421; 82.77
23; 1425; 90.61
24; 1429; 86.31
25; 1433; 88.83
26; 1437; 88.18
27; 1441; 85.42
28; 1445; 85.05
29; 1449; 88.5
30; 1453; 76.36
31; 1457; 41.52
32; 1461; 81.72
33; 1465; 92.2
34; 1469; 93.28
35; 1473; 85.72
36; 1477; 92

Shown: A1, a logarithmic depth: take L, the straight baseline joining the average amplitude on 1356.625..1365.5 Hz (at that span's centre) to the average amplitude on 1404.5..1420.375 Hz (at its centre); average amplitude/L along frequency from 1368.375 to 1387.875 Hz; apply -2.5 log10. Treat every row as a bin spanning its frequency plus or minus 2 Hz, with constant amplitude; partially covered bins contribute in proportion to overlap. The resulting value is -0.12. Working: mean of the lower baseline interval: 85.2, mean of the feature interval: 97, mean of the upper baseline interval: 90.7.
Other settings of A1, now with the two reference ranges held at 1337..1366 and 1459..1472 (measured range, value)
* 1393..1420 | -0.12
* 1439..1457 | 0.09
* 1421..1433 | -0.05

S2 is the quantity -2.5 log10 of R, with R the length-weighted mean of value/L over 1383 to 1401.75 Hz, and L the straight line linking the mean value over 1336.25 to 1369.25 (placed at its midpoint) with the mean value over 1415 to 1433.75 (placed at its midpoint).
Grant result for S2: -0.11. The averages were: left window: 75.4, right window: 86.9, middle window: 90.4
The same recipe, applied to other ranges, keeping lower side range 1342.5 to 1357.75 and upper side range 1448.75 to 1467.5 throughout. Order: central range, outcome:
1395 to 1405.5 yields -0.234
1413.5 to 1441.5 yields -0.195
